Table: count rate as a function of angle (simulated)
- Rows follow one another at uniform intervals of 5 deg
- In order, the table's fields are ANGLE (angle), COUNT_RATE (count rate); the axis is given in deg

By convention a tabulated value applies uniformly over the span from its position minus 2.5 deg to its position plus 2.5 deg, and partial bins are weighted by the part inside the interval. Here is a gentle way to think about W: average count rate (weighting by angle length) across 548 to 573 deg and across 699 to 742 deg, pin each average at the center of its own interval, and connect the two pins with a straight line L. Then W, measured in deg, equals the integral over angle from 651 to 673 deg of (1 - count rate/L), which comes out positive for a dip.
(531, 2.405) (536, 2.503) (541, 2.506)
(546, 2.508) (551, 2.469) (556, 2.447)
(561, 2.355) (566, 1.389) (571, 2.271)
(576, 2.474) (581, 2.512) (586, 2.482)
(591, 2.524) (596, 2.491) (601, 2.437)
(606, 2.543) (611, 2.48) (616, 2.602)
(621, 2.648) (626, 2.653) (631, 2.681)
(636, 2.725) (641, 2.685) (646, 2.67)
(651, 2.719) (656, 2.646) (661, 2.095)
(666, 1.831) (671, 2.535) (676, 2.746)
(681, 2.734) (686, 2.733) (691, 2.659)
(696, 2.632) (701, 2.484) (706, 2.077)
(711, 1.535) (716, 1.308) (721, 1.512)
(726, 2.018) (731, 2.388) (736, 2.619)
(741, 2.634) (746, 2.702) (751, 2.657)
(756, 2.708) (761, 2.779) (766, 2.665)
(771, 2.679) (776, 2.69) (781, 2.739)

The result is -2.4 deg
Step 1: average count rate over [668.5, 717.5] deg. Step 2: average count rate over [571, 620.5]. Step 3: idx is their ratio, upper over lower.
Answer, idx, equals 0.95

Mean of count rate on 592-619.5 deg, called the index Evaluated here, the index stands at 2.52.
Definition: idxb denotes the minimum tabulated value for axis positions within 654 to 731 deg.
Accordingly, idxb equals 1.308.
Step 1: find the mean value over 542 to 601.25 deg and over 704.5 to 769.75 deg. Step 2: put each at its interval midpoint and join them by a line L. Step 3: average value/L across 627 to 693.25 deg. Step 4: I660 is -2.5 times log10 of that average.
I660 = -0.11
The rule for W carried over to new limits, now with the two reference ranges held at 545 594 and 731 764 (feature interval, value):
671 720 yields 4.83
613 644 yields -2.75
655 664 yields 0.74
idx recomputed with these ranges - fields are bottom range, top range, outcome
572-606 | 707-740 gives 0.78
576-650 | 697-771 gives 0.90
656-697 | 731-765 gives 1.06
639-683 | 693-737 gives 0.82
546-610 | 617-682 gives 1.08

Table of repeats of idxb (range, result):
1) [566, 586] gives 1.389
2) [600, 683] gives 1.831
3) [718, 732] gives 1.512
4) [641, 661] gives 2.095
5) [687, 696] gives 2.632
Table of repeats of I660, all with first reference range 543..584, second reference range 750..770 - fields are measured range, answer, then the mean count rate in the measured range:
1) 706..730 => 0.47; 1.69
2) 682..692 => -0.06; 2.71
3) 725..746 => 0.08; 2.48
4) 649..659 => -0.07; 2.65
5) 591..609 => -0.05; 2.49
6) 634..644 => -0.10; 2.7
